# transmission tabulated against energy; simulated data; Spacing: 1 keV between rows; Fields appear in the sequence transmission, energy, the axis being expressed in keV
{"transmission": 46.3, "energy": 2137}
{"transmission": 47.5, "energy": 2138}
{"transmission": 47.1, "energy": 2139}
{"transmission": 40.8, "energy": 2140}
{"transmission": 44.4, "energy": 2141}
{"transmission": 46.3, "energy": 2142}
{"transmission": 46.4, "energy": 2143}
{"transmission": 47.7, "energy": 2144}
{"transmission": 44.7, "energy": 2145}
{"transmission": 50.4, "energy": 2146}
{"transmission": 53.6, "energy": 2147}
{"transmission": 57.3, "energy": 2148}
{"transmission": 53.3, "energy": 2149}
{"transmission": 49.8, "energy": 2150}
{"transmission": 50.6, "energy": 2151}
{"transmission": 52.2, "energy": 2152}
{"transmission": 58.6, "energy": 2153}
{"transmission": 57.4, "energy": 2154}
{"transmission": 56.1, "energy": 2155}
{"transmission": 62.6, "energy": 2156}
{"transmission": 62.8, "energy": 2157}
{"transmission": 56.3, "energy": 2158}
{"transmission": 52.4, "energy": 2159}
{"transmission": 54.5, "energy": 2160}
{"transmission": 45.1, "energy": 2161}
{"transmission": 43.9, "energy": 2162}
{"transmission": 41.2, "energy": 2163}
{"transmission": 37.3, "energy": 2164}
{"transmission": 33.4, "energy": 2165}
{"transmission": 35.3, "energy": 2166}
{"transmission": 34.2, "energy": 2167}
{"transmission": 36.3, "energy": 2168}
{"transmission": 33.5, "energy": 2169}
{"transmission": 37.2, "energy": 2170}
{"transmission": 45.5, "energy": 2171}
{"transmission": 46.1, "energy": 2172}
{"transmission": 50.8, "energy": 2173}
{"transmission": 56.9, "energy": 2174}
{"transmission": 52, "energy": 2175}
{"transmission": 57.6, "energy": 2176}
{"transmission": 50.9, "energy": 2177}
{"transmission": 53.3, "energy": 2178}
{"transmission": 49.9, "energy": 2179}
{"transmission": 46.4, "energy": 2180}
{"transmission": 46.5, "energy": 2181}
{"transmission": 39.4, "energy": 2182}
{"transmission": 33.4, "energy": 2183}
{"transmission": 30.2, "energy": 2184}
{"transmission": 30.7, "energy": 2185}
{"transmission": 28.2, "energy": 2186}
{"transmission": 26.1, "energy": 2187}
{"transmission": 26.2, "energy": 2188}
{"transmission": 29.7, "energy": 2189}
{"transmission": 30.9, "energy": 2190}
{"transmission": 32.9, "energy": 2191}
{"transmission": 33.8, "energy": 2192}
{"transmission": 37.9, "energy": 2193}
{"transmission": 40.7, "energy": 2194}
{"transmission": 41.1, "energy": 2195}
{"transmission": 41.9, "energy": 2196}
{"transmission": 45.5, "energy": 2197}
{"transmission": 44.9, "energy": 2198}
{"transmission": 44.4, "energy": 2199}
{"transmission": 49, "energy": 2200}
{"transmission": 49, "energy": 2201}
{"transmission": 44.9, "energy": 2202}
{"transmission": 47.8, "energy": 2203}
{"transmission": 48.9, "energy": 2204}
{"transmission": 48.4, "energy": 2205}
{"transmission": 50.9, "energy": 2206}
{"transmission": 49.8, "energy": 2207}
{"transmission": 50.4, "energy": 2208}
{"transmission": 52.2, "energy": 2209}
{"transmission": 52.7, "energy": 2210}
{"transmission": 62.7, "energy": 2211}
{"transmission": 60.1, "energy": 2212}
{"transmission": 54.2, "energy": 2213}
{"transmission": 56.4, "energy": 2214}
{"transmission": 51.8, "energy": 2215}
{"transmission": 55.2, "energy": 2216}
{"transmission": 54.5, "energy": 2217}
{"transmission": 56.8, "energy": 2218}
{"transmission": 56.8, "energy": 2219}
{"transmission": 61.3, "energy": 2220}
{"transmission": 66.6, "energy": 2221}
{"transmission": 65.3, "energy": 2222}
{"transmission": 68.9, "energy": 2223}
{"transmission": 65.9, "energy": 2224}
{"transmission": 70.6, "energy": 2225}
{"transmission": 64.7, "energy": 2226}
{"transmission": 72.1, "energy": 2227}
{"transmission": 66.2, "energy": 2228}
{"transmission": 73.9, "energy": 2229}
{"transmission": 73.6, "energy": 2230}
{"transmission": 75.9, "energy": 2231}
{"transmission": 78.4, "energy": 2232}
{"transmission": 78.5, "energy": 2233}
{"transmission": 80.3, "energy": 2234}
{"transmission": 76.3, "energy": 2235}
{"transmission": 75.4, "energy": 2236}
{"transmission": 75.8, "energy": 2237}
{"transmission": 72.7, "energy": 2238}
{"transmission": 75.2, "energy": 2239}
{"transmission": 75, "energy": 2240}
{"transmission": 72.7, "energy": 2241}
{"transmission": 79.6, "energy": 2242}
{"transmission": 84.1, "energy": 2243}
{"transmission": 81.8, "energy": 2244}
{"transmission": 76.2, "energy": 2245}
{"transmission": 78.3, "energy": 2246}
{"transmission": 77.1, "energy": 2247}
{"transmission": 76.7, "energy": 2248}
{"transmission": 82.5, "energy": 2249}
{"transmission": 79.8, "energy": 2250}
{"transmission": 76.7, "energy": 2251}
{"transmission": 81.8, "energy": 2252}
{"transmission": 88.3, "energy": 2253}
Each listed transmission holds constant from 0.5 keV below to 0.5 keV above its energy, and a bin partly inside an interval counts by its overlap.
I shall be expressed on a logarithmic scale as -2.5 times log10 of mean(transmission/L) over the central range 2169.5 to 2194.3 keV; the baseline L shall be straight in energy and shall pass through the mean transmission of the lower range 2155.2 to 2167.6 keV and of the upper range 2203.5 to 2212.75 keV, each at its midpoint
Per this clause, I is 0.212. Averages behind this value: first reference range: 46.7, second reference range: 52.9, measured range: 40.5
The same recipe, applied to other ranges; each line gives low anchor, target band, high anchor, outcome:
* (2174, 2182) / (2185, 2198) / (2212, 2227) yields 0.48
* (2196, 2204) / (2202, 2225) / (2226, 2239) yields 0.03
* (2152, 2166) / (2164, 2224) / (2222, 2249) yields 0.32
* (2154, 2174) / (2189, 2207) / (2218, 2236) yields 0.35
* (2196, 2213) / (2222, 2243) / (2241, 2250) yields -0.06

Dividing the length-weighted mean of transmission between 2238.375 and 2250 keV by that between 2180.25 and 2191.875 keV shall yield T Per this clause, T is 2.4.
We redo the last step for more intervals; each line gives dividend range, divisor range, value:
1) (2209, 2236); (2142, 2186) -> 1.39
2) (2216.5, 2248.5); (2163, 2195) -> 1.82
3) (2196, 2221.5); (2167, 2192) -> 1.30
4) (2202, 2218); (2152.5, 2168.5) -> 1.10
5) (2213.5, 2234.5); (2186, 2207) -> 1.63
